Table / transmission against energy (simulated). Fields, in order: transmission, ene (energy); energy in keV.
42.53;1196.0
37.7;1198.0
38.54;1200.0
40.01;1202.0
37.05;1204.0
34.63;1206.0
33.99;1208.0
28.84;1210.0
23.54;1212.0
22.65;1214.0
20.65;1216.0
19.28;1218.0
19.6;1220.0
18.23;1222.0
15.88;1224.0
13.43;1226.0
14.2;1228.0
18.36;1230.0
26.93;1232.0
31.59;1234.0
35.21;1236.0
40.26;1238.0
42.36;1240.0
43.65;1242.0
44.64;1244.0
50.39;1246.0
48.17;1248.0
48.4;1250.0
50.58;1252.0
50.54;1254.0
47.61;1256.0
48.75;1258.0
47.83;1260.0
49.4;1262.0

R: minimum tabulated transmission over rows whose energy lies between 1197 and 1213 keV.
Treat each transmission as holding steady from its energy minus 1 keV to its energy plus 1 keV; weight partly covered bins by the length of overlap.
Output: 23.54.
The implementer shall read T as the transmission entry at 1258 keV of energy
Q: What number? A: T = 48.75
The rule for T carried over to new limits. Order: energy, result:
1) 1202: 40.01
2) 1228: 14.2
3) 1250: 48.4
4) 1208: 33.99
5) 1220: 19.6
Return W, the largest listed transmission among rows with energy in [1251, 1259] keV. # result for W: 50.58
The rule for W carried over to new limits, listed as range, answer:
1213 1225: 22.65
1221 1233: 26.93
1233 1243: 43.65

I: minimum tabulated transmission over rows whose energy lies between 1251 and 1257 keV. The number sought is 47.61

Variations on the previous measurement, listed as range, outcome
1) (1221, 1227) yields 13.43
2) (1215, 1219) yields 19.28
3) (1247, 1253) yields 48.17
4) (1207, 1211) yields 28.84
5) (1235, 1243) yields 35.21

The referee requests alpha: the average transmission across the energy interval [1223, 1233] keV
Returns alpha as 17.8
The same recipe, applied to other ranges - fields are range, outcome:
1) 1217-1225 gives 18.2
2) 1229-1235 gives 25.6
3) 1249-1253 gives 49.5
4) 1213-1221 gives 20.5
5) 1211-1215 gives 23.1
